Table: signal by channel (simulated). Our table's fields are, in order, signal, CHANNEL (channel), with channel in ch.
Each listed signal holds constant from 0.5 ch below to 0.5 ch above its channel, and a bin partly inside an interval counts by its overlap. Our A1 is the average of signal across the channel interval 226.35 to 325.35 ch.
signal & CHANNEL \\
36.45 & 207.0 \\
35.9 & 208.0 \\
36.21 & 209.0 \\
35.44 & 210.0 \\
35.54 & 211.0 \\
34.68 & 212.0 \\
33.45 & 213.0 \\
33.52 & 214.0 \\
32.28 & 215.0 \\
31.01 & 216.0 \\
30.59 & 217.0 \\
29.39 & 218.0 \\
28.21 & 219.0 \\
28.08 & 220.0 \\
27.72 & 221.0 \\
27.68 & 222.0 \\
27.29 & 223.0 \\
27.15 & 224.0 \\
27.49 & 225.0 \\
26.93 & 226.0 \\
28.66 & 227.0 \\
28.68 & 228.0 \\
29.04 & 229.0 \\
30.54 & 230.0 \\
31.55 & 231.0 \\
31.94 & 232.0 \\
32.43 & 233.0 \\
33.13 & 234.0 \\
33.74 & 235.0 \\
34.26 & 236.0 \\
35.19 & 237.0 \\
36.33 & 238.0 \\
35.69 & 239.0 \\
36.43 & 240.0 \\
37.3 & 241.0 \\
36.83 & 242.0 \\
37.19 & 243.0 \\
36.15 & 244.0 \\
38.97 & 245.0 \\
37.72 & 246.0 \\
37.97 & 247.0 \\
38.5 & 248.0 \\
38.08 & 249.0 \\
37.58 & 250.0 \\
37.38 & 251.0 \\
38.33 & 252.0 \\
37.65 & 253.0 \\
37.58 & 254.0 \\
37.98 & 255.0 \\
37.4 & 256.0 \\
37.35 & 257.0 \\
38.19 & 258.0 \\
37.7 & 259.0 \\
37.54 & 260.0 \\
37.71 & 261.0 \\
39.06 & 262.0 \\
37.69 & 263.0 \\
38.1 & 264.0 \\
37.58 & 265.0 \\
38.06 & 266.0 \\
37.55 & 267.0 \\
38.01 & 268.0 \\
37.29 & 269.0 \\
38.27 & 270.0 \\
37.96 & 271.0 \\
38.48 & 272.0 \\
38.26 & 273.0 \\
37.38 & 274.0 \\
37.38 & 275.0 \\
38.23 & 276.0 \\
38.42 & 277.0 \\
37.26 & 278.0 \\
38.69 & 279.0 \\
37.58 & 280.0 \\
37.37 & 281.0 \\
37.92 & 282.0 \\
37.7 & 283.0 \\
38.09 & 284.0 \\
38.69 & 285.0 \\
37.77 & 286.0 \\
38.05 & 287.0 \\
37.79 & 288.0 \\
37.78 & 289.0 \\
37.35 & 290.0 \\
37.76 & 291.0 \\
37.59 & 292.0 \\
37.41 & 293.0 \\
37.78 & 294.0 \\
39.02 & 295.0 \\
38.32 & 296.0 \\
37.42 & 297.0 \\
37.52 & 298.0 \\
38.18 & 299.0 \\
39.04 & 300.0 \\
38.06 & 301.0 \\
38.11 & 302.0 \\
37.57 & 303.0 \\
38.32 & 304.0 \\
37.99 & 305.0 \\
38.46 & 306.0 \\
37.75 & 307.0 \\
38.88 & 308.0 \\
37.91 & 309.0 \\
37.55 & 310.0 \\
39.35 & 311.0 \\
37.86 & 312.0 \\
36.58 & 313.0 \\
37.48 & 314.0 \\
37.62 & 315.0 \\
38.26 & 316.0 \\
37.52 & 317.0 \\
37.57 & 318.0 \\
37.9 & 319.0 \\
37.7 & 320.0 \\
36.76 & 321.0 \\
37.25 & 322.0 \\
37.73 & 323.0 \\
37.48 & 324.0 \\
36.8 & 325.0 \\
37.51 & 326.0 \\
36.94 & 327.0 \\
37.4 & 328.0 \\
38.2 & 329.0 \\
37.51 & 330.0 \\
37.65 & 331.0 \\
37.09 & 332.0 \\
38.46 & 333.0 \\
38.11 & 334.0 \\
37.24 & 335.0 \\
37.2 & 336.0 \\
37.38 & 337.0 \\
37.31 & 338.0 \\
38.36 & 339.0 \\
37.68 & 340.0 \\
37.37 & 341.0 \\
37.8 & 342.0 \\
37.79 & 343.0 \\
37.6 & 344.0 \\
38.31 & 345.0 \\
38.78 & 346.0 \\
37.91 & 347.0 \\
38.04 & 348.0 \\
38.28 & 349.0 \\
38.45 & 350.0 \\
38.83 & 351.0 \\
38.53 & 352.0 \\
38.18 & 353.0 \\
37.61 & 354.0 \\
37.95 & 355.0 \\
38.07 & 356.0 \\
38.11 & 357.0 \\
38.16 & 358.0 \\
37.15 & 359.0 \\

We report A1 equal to 37.1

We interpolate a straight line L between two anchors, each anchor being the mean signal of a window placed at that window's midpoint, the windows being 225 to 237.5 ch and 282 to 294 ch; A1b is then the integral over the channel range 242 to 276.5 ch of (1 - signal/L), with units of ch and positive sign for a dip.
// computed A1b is -3.4 ch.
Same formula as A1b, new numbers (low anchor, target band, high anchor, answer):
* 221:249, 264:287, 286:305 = -1.0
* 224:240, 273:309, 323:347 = -2.9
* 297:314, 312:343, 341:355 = 0.4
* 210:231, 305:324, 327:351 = -0.8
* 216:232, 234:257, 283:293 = -3.7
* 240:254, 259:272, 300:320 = -0.1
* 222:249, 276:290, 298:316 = -0.6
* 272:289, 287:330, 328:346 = 0.0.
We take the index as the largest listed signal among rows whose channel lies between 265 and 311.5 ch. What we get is 39.35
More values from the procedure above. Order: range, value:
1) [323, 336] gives 38.46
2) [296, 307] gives 39.04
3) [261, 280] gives 39.06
